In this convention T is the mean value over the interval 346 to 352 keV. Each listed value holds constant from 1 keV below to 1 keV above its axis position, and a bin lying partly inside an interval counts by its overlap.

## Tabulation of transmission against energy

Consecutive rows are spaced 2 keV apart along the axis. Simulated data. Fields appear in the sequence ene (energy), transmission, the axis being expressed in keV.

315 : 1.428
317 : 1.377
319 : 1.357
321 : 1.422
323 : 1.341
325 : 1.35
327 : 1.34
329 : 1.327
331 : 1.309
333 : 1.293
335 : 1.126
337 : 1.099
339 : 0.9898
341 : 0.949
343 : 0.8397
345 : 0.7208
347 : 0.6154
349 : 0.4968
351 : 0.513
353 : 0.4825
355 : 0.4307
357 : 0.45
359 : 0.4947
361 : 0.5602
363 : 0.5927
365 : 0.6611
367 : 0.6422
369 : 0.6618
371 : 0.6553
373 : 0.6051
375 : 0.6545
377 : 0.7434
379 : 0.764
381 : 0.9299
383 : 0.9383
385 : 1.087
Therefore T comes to 0.542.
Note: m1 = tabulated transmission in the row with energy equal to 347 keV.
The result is 0.6154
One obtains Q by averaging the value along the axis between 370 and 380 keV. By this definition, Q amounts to 0.684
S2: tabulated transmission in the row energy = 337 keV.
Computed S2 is 1.099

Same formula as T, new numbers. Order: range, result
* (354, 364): 0.506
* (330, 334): 1.3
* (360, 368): 0.614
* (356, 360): 0.472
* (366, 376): 0.644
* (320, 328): 1.36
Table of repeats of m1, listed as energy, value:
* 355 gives 0.4307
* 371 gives 0.6553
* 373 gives 0.6051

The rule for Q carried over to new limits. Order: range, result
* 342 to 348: 0.725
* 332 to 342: 1.09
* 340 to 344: 0.894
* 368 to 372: 0.659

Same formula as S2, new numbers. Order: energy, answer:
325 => 1.35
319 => 1.357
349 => 0.4968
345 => 0.7208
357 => 0.45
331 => 1.309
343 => 0.8397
